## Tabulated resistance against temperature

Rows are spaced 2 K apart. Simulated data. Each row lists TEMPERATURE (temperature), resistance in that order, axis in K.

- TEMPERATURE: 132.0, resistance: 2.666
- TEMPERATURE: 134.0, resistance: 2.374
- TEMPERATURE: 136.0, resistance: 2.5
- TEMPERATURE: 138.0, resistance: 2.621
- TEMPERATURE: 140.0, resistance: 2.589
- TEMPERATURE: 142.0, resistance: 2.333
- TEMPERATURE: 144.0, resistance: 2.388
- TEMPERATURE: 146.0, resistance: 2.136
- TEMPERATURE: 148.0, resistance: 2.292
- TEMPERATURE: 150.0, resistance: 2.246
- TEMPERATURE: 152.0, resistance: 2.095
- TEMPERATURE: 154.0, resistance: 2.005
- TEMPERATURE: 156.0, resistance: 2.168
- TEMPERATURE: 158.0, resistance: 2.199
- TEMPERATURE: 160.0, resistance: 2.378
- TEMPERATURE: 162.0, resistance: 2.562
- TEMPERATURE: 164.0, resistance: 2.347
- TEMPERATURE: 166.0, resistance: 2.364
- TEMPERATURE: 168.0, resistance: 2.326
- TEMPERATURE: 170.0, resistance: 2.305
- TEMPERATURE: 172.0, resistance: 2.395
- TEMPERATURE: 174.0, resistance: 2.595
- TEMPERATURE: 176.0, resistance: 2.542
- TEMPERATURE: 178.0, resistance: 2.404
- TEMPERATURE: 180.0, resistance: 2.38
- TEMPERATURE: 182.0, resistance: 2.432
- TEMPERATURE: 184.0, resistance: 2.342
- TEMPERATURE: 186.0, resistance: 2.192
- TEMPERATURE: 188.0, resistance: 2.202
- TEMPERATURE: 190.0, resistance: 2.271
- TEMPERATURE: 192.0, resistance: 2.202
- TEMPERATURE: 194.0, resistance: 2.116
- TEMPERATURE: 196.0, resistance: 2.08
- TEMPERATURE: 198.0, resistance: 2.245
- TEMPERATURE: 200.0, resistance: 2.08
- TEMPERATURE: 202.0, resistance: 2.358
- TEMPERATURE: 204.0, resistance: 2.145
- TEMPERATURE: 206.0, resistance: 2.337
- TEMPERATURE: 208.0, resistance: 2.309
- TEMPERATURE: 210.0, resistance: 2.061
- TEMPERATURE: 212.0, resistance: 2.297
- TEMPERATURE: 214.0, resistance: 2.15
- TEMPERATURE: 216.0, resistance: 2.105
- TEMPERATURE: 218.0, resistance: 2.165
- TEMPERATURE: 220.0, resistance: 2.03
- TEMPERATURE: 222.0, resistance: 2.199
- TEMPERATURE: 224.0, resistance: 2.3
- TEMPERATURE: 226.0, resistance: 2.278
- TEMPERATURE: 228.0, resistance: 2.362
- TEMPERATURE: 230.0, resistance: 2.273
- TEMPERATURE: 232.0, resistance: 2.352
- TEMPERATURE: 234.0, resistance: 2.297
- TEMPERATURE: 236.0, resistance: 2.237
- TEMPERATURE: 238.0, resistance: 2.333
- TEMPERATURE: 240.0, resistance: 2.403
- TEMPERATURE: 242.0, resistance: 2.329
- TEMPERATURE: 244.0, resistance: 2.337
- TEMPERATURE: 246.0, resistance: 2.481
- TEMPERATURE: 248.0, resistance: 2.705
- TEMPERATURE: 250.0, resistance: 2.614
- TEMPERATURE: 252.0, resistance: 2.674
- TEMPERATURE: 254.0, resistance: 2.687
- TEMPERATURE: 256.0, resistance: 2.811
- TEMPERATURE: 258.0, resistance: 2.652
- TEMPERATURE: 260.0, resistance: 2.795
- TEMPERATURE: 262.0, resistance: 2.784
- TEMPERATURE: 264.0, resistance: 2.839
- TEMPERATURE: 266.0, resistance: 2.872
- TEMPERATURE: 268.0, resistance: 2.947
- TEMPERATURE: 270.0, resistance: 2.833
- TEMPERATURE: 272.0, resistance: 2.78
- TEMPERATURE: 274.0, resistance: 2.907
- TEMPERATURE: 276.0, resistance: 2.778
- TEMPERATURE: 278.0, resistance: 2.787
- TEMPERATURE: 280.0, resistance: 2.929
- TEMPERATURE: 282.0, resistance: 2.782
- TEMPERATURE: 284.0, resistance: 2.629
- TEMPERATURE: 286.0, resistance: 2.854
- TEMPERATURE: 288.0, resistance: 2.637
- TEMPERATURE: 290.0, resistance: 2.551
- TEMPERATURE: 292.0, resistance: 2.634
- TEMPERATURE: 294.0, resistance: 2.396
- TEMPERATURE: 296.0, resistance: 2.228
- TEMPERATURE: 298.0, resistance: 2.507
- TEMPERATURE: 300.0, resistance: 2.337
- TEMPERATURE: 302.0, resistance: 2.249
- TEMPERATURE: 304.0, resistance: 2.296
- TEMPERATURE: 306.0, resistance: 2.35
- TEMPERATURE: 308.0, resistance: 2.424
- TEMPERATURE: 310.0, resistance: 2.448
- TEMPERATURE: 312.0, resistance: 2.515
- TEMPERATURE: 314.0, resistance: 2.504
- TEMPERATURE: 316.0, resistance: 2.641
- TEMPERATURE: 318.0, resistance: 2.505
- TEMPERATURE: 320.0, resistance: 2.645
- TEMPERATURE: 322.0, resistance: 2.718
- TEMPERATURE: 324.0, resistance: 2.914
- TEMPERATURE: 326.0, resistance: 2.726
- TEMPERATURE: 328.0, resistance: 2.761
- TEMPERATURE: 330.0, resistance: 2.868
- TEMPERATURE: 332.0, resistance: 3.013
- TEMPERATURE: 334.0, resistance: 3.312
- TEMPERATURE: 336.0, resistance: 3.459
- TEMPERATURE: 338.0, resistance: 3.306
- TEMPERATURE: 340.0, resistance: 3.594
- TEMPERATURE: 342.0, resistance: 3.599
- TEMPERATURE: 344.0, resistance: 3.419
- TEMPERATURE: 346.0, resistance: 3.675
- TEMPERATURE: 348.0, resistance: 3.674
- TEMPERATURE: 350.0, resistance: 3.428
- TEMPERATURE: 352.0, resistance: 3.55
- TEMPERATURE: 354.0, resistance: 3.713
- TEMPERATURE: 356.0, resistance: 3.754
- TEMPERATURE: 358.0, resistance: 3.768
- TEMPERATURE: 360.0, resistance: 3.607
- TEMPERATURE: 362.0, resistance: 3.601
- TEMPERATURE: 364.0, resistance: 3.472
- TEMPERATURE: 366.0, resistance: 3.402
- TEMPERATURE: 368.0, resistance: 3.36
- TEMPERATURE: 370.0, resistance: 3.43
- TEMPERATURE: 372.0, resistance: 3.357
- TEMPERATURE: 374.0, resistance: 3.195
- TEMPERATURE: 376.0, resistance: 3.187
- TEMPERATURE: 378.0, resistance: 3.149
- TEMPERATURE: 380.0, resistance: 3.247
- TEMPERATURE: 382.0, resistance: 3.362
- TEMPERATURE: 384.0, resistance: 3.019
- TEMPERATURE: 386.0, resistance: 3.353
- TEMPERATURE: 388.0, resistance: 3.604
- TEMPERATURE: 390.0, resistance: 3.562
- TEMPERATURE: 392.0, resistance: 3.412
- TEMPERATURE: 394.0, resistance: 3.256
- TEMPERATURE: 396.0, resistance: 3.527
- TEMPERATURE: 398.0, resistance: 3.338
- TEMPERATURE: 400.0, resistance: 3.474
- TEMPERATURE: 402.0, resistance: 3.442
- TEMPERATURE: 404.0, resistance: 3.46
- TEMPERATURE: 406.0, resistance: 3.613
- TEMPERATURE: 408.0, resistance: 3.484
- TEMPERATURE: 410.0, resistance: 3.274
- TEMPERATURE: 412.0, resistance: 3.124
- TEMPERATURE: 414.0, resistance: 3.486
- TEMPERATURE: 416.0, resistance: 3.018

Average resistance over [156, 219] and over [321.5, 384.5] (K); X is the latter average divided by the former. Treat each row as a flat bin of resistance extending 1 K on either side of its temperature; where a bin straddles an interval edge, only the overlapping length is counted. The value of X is 1.46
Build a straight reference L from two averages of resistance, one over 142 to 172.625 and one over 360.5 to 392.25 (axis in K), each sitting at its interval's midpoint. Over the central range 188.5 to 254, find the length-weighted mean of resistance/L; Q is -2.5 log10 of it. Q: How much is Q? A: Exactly 0.14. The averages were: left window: 2.28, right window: 3.36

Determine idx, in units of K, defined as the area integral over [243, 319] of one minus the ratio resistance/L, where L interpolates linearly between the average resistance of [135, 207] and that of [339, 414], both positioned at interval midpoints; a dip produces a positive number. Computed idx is 7.45 K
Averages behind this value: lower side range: 2.31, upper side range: 3.45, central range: 2.62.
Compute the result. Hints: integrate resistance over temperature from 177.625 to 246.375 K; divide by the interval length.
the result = 2.26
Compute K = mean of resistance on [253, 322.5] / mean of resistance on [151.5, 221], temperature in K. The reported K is 1.2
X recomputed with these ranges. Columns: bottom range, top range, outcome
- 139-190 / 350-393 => 1.48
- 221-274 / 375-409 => 1.33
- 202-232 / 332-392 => 1.55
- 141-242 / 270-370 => 1.30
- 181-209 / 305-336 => 1.21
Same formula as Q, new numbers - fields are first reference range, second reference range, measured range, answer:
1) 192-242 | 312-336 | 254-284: -0.12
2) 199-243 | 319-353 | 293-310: 0.24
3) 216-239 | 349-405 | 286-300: 0.11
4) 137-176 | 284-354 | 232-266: 0.03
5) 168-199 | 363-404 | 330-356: -0.10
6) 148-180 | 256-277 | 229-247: 0.15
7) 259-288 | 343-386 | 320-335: 0.11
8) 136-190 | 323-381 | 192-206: 0.16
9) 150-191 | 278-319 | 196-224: 0.09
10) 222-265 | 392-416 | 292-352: 0.03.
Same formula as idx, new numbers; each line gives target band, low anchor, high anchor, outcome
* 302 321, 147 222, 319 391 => 3.7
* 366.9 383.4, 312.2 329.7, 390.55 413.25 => -0.6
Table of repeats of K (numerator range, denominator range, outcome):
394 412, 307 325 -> 1.32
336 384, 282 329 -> 1.36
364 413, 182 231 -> 1.52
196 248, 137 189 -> 0.97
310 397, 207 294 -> 1.29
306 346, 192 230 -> 1.33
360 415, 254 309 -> 1.28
